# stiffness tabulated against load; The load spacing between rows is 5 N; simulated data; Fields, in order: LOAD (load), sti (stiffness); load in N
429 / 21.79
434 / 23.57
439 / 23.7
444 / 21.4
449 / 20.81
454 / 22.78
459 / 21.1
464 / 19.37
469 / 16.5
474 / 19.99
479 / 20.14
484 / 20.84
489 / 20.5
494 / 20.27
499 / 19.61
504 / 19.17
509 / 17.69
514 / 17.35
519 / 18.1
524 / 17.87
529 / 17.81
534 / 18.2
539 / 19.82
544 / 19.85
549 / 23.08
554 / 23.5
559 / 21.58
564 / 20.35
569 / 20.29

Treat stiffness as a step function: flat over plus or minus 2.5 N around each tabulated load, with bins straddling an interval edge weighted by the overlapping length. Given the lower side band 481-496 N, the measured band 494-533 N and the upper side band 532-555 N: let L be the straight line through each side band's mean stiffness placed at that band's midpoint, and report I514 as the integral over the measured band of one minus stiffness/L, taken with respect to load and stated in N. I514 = 4.3 N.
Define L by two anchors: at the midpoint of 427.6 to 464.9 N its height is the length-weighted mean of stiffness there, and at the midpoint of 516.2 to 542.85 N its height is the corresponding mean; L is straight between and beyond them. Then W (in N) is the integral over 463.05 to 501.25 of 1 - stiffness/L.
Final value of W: 1.4 N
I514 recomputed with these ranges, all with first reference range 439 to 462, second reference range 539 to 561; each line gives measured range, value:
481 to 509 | 2.41 N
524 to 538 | 2.30 N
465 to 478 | 1.87 N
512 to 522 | 1.84 N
